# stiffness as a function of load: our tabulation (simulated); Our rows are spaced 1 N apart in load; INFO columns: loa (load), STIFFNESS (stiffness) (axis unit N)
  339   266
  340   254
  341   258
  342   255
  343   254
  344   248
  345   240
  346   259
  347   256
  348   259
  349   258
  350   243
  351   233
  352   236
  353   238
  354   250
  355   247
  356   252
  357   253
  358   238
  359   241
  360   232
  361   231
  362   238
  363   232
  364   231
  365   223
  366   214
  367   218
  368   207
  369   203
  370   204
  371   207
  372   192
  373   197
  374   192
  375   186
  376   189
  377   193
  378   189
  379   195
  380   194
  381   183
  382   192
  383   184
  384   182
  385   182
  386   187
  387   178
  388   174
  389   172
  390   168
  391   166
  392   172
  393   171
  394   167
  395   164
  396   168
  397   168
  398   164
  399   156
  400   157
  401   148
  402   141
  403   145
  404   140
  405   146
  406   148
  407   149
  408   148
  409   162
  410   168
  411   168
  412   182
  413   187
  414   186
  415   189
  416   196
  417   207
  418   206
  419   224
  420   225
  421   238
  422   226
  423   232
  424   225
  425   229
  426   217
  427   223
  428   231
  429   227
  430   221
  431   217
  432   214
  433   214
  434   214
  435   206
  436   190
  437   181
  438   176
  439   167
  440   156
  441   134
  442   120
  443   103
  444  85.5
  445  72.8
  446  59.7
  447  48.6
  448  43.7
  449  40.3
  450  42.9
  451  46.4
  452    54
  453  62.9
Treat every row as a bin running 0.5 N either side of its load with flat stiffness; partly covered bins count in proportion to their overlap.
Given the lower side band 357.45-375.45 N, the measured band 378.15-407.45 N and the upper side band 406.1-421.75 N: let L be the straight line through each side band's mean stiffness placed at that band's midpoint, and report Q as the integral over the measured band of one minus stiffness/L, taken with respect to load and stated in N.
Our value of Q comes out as 4.8 N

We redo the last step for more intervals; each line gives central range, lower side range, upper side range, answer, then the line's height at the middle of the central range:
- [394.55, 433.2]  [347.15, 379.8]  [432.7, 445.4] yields -2.8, 178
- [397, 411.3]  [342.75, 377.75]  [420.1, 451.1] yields 2.8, 190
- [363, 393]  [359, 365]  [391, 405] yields 1.0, 200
